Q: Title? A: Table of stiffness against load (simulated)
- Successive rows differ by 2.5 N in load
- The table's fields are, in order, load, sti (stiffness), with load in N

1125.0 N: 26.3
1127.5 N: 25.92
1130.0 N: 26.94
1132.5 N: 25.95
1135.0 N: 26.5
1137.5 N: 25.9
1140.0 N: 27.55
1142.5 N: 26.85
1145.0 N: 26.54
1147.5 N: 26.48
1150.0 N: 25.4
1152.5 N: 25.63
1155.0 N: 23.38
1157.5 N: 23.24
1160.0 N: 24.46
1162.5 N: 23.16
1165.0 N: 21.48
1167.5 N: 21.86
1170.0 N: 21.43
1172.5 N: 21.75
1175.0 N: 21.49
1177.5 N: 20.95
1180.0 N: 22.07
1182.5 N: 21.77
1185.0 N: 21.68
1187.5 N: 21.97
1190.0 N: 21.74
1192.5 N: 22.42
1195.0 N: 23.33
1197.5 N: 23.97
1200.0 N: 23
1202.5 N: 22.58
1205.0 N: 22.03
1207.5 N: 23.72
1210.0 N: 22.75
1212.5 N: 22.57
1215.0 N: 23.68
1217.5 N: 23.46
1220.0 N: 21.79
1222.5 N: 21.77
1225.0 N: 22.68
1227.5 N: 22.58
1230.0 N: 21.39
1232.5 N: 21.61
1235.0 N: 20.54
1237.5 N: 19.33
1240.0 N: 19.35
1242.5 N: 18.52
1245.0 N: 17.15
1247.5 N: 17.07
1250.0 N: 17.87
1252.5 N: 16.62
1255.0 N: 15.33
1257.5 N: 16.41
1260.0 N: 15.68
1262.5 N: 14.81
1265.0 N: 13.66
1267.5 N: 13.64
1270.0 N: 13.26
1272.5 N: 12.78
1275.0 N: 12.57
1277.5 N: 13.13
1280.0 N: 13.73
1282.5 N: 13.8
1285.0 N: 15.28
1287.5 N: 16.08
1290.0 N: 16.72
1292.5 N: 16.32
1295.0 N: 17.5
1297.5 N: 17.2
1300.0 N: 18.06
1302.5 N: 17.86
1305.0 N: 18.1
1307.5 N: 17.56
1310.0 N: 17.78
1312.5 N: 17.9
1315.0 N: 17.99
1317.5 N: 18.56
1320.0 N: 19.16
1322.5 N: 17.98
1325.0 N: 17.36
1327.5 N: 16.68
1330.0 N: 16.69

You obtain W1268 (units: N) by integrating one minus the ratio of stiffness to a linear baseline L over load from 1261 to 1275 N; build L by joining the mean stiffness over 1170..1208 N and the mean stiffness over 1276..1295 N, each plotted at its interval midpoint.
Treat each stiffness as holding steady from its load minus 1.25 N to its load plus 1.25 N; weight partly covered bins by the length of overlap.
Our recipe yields 2.4 N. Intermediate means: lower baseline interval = 22.2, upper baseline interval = 15.1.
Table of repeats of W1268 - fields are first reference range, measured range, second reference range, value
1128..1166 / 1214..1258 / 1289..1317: 2.3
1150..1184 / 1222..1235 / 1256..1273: -3.3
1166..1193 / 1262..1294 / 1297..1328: 7.7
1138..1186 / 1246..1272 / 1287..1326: 5.6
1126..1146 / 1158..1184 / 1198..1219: 2.9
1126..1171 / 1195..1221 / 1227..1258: -2.5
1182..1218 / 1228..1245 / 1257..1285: -1.7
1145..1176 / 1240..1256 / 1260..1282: -1.7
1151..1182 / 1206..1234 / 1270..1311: -4.1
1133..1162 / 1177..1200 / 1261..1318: 0.4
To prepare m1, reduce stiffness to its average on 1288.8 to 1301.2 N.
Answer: 17.2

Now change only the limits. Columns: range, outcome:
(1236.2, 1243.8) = 19.1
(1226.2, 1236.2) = 21.5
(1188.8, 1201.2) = 22.9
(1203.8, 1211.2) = 22.8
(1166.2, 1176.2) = 21.6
